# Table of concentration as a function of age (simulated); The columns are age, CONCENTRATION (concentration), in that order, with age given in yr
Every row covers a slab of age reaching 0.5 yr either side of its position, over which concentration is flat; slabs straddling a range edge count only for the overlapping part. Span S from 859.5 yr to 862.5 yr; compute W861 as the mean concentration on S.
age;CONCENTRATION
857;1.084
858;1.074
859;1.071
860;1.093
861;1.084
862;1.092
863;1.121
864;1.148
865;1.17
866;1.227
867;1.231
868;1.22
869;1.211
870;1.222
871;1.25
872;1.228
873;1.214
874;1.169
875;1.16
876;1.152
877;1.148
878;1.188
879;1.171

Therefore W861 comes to 1.09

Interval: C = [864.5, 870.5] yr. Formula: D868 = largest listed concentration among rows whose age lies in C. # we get 1.231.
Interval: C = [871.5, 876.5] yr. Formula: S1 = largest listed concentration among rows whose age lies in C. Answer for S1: 1.228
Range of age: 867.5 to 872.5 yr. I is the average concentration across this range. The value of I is 1.23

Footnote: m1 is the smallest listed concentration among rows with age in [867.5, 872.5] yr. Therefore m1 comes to 1.211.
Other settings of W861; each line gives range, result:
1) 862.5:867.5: 1.18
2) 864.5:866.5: 1.2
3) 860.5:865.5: 1.12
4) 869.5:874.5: 1.22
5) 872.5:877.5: 1.17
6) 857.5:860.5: 1.08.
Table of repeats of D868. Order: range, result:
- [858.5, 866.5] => 1.227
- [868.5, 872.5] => 1.25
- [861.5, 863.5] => 1.121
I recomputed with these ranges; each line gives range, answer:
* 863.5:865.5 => 1.16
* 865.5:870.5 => 1.22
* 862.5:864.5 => 1.13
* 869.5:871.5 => 1.24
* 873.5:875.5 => 1.16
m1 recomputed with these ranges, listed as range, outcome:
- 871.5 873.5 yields 1.214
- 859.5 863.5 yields 1.084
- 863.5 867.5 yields 1.148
